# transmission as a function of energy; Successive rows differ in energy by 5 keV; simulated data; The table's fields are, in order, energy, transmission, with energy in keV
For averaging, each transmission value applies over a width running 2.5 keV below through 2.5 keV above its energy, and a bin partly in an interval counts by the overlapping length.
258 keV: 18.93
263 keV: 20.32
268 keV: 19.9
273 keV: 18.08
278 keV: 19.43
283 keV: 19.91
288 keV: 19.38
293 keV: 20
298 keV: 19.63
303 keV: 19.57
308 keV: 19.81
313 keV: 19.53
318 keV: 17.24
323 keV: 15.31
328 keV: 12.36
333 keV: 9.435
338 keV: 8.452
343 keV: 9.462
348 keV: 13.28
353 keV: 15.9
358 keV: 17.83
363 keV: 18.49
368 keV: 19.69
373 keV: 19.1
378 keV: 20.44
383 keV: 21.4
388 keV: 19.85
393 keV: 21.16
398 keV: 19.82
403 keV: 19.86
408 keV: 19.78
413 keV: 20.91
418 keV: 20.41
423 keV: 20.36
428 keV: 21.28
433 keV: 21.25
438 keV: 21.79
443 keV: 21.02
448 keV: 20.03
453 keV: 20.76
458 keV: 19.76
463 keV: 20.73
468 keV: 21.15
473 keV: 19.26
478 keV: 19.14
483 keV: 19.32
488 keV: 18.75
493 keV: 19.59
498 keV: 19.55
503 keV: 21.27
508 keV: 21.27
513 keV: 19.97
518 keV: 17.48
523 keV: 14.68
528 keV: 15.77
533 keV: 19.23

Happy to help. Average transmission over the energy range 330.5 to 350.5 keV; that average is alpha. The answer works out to 10.2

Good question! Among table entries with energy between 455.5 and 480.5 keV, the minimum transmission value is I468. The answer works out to 19.14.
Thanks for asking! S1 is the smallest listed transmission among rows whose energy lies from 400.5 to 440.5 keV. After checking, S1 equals 19.78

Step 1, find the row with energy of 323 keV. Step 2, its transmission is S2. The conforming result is 15.31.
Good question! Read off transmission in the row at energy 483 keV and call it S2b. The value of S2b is 19.32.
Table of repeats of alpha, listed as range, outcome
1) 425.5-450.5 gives 21.1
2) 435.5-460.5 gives 20.7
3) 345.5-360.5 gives 15.7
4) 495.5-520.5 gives 19.9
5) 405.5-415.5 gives 20.3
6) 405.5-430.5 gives 20.5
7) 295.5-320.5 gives 19.2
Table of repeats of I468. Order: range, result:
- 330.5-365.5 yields 8.452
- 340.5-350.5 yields 9.462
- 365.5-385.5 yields 19.1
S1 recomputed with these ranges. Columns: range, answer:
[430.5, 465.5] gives 19.76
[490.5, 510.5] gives 19.55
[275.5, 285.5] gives 19.43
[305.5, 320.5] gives 17.24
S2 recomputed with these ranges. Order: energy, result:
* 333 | 9.435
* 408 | 19.78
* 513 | 19.97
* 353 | 15.9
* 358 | 17.83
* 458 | 19.76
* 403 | 19.86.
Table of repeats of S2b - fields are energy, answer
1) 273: 18.08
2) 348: 13.28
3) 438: 21.79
